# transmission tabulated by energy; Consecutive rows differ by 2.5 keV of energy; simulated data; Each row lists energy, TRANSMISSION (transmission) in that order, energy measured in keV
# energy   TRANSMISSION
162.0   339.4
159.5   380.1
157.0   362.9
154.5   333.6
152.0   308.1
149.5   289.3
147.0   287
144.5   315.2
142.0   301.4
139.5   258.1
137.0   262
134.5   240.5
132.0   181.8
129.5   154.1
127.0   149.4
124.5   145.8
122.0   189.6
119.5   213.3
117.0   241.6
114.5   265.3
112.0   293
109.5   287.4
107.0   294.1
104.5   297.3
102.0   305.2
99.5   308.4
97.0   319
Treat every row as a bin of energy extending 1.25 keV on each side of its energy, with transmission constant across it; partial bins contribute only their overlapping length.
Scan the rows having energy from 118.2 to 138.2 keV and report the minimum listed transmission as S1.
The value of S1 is 145.8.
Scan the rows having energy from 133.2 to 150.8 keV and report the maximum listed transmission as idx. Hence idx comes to 315.2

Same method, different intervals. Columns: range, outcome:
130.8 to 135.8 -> 240.5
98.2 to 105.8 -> 308.4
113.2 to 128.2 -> 265.3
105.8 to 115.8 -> 294.1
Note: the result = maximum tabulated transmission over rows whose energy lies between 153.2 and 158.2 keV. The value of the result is 362.9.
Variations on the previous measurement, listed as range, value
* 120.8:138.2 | 262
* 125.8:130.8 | 154.1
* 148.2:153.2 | 308.1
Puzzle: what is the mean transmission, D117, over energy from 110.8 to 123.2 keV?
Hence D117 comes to 241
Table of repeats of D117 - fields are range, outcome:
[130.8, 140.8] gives 236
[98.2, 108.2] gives 301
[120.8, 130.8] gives 160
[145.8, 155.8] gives 305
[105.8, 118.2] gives 276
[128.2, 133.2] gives 168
